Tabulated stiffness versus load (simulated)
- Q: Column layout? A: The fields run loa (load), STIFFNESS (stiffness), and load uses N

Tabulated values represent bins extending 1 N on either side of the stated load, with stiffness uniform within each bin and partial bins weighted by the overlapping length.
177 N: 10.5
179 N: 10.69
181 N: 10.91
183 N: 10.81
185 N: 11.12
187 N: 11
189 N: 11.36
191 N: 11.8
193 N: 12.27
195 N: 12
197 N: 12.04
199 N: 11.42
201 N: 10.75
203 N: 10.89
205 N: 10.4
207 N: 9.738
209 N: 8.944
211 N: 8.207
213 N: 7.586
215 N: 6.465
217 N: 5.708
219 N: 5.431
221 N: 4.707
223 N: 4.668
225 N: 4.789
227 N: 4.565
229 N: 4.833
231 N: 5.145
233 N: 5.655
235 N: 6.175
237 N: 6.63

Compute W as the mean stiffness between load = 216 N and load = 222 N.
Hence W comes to 5.28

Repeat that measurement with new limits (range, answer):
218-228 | 4.83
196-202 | 11.4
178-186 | 10.9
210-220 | 6.68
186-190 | 11.2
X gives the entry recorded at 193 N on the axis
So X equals 12.27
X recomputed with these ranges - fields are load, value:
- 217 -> 5.708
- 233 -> 5.655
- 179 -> 10.69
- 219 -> 5.431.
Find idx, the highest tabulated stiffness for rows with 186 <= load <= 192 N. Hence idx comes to 11.8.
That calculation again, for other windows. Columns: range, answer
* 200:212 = 10.89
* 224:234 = 5.655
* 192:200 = 12.27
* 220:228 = 4.789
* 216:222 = 5.708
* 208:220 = 8.944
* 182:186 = 11.12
